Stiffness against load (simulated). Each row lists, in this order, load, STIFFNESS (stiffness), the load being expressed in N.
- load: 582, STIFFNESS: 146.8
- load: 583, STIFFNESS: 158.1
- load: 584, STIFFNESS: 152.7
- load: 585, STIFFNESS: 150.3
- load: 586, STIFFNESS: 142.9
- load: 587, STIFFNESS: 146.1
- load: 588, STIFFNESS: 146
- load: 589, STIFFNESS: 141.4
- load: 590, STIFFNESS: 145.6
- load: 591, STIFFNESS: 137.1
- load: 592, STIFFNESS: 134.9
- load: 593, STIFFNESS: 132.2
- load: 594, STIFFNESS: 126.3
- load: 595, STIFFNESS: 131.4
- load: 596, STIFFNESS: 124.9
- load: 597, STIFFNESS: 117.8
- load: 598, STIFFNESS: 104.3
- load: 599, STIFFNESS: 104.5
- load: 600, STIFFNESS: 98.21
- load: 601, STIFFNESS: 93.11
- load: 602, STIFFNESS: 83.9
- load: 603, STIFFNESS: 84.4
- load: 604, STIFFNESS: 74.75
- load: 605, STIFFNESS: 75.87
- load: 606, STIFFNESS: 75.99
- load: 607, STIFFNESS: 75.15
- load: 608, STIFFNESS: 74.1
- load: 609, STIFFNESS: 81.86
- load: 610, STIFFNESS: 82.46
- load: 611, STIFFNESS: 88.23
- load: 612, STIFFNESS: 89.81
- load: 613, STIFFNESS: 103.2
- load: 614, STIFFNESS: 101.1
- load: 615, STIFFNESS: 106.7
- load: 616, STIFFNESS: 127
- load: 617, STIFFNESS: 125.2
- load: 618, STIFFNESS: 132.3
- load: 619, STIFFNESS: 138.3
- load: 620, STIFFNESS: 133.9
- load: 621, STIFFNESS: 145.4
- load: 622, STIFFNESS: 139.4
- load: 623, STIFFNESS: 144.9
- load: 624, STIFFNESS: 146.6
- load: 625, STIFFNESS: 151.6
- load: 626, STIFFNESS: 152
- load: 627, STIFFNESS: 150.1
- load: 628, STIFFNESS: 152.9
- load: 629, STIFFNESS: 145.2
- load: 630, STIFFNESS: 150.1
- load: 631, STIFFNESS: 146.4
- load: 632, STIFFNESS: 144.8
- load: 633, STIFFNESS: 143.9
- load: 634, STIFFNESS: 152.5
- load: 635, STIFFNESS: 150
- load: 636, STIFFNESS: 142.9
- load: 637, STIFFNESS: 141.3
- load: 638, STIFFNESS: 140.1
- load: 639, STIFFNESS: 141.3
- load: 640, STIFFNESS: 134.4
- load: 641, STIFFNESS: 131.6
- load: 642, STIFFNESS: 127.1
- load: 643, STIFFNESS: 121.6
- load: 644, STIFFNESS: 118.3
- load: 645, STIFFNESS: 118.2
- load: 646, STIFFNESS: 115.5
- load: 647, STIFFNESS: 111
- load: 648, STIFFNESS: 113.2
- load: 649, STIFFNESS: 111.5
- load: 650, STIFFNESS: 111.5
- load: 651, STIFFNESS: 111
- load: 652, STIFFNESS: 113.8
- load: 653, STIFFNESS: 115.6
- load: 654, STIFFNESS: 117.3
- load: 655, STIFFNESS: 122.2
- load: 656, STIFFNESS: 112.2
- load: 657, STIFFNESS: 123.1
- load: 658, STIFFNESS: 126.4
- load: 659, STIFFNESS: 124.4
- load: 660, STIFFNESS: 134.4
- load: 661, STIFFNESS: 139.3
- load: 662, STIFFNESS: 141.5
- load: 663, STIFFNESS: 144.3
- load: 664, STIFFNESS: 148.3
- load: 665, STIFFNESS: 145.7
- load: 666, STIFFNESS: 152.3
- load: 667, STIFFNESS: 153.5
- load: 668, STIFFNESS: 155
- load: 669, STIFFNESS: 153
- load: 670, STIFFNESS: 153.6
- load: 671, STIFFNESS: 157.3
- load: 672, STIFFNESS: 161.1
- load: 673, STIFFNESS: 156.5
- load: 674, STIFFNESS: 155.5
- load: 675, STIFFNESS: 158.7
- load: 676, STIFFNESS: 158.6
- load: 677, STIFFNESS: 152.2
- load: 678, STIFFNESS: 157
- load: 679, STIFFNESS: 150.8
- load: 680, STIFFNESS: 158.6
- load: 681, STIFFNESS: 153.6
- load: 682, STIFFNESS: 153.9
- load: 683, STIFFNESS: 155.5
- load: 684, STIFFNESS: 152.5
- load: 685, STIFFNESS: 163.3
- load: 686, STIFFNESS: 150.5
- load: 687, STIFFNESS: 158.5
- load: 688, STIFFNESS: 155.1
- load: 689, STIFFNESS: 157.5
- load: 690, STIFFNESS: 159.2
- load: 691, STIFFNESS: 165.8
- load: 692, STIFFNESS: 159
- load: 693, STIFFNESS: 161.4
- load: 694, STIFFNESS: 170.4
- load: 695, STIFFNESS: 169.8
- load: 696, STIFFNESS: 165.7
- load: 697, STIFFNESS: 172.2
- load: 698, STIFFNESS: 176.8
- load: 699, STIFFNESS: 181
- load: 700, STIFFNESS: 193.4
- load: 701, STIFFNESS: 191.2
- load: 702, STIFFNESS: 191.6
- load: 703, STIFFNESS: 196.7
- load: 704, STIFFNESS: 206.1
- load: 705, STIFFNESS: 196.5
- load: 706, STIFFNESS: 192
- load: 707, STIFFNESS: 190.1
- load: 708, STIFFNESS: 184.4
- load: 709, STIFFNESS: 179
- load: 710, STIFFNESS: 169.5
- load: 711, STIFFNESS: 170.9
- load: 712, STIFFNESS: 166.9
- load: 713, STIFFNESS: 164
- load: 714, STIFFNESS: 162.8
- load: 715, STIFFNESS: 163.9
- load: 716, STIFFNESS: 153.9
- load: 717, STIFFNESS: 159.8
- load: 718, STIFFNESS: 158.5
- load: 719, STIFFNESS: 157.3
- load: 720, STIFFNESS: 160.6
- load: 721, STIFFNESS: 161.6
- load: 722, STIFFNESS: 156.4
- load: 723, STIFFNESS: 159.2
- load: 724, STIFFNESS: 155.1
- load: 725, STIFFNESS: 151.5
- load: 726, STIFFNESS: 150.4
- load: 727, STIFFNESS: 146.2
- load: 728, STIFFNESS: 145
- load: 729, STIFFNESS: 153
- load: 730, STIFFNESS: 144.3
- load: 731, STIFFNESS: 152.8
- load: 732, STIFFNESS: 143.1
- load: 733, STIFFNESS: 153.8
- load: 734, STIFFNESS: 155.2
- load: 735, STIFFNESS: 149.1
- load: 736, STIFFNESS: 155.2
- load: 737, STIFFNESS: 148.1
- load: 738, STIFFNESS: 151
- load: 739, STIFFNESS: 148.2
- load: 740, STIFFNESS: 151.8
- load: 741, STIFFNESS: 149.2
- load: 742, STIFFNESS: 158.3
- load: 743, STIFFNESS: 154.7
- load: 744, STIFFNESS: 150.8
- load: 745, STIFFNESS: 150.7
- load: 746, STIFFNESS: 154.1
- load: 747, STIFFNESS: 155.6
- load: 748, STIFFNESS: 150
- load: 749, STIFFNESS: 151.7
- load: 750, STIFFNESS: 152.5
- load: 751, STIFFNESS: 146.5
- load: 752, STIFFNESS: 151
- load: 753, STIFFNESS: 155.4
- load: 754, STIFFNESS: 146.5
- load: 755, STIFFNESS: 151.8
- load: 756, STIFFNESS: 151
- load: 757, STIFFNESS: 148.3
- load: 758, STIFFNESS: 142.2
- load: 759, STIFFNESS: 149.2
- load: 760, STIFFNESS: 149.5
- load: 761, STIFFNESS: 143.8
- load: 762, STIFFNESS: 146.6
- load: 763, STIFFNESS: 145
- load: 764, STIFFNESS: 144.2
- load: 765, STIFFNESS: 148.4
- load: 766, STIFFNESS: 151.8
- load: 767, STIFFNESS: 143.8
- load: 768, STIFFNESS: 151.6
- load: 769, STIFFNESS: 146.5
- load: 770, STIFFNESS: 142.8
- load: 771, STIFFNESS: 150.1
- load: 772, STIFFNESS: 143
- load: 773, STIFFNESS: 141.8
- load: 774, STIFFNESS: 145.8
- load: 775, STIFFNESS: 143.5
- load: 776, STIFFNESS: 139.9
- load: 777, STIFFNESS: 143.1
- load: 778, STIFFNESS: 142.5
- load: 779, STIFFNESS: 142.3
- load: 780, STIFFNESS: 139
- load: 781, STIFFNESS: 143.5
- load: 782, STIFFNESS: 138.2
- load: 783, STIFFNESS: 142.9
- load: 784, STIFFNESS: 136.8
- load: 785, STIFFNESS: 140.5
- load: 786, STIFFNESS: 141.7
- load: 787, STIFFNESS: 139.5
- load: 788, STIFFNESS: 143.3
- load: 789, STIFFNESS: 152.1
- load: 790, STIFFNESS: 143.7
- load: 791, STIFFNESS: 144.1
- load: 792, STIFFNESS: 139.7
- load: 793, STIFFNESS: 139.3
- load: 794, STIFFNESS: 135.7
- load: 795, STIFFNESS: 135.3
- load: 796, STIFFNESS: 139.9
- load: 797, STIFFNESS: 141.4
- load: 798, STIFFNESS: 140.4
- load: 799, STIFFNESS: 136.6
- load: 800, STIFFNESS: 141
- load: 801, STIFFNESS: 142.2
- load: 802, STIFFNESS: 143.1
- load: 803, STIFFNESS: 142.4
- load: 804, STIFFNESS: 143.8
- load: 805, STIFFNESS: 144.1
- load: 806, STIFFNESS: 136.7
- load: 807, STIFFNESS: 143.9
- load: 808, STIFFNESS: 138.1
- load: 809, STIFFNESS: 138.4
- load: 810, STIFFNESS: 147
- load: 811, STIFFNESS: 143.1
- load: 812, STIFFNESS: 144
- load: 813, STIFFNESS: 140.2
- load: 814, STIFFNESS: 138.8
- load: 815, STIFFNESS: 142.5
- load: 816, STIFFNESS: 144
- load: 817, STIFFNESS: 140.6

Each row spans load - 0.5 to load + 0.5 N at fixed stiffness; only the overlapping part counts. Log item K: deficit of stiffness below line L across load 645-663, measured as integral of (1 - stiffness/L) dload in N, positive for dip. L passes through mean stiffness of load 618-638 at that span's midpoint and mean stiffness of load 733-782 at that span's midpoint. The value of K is 3.1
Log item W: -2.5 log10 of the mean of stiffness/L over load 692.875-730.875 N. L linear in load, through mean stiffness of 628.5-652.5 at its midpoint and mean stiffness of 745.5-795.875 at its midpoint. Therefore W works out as -0.22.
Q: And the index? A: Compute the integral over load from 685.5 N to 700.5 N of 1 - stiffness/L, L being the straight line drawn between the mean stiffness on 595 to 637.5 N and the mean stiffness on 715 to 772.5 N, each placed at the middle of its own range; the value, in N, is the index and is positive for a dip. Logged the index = -3.0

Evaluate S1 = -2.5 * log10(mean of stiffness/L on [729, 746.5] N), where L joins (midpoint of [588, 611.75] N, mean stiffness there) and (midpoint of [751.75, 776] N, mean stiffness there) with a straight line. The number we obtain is -0.08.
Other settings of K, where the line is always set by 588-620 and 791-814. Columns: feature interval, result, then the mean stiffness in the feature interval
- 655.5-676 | -4.7 N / 145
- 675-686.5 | -3.3 N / 155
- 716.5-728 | -2.5 N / 156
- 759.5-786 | -1.6 N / 144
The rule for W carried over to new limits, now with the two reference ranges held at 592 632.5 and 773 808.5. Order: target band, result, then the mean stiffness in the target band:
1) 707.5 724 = -0.24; 164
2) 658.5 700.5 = -0.24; 157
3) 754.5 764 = -0.08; 147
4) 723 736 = -0.14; 151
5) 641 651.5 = 0.04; 117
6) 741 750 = -0.14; 153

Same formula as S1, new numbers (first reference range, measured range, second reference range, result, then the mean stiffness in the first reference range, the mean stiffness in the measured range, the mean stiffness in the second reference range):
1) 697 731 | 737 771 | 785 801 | 0.04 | 169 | 150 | 141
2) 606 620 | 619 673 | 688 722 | -0.09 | 102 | 137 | 173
